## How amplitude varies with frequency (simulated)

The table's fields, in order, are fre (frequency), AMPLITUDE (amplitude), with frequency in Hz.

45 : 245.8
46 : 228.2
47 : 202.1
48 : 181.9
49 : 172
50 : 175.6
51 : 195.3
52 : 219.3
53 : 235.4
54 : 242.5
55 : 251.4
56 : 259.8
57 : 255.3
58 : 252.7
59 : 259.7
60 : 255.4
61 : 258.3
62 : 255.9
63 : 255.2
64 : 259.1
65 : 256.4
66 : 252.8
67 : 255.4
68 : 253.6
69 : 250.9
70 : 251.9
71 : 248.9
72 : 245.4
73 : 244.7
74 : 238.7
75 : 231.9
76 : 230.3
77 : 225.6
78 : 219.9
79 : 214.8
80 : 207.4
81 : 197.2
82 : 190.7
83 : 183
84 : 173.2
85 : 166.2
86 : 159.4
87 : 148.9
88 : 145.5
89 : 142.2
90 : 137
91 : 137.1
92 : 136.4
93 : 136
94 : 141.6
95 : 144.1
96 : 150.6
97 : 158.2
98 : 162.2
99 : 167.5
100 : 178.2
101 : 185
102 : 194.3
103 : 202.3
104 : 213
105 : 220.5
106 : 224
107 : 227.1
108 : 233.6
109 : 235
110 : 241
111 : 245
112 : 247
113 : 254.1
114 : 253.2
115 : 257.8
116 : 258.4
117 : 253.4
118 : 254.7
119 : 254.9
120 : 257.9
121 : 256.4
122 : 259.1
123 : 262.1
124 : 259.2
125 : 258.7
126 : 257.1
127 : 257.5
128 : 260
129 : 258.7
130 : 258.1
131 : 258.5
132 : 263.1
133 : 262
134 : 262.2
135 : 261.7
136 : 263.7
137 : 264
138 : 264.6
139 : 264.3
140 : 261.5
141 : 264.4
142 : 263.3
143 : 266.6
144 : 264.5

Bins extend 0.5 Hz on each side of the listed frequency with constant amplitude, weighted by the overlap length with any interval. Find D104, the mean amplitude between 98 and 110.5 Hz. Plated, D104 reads 208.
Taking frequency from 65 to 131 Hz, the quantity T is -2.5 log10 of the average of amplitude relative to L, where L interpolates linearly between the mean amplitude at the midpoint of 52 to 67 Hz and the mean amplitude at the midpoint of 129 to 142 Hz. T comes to 0.19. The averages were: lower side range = 252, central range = 216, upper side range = 262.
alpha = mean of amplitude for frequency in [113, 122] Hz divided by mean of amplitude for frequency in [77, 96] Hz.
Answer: 1.53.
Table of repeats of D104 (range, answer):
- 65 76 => 247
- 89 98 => 144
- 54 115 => 213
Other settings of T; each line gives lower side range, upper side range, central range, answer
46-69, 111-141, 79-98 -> 0.468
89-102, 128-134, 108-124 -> -0.174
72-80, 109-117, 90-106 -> 0.388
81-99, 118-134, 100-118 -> -0.102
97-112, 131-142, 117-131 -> -0.071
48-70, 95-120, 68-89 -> 0.118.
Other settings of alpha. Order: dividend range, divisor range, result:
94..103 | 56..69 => 0.66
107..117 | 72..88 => 1.22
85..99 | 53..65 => 0.58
